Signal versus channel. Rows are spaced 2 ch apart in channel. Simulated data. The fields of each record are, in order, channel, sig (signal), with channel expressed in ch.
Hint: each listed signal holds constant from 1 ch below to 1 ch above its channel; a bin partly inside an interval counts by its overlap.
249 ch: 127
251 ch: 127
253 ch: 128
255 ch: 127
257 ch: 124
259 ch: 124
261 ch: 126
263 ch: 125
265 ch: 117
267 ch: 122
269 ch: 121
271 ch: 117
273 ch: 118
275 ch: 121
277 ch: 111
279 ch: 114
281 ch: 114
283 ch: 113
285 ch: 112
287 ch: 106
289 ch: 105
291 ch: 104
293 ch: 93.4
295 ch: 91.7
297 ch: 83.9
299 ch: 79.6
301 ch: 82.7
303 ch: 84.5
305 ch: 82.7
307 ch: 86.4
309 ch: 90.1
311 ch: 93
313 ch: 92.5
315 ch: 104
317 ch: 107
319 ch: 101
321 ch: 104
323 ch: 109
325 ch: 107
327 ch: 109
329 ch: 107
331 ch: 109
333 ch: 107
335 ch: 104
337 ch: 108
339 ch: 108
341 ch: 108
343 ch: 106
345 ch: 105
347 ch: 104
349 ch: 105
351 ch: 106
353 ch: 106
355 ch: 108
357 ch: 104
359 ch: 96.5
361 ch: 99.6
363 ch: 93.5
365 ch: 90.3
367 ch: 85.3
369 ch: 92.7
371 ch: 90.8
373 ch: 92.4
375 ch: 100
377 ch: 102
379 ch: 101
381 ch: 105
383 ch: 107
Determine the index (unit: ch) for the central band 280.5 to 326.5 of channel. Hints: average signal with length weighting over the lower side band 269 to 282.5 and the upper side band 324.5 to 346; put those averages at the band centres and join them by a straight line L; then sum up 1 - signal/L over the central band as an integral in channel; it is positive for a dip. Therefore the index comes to 5.9 ch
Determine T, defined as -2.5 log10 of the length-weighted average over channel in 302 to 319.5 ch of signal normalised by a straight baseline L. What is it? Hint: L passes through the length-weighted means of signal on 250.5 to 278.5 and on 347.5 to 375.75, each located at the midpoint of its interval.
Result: 0.182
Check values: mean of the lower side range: 122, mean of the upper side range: 98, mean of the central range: 93.3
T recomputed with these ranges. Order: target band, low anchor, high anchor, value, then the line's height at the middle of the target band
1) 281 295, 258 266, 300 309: -0.06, 99.6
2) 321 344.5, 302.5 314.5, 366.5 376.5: -0.18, 90.6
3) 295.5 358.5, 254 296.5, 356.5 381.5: 0.04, 104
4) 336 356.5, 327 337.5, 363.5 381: -0.04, 103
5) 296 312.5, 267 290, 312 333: 0.26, 109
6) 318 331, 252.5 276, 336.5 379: 0.02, 108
